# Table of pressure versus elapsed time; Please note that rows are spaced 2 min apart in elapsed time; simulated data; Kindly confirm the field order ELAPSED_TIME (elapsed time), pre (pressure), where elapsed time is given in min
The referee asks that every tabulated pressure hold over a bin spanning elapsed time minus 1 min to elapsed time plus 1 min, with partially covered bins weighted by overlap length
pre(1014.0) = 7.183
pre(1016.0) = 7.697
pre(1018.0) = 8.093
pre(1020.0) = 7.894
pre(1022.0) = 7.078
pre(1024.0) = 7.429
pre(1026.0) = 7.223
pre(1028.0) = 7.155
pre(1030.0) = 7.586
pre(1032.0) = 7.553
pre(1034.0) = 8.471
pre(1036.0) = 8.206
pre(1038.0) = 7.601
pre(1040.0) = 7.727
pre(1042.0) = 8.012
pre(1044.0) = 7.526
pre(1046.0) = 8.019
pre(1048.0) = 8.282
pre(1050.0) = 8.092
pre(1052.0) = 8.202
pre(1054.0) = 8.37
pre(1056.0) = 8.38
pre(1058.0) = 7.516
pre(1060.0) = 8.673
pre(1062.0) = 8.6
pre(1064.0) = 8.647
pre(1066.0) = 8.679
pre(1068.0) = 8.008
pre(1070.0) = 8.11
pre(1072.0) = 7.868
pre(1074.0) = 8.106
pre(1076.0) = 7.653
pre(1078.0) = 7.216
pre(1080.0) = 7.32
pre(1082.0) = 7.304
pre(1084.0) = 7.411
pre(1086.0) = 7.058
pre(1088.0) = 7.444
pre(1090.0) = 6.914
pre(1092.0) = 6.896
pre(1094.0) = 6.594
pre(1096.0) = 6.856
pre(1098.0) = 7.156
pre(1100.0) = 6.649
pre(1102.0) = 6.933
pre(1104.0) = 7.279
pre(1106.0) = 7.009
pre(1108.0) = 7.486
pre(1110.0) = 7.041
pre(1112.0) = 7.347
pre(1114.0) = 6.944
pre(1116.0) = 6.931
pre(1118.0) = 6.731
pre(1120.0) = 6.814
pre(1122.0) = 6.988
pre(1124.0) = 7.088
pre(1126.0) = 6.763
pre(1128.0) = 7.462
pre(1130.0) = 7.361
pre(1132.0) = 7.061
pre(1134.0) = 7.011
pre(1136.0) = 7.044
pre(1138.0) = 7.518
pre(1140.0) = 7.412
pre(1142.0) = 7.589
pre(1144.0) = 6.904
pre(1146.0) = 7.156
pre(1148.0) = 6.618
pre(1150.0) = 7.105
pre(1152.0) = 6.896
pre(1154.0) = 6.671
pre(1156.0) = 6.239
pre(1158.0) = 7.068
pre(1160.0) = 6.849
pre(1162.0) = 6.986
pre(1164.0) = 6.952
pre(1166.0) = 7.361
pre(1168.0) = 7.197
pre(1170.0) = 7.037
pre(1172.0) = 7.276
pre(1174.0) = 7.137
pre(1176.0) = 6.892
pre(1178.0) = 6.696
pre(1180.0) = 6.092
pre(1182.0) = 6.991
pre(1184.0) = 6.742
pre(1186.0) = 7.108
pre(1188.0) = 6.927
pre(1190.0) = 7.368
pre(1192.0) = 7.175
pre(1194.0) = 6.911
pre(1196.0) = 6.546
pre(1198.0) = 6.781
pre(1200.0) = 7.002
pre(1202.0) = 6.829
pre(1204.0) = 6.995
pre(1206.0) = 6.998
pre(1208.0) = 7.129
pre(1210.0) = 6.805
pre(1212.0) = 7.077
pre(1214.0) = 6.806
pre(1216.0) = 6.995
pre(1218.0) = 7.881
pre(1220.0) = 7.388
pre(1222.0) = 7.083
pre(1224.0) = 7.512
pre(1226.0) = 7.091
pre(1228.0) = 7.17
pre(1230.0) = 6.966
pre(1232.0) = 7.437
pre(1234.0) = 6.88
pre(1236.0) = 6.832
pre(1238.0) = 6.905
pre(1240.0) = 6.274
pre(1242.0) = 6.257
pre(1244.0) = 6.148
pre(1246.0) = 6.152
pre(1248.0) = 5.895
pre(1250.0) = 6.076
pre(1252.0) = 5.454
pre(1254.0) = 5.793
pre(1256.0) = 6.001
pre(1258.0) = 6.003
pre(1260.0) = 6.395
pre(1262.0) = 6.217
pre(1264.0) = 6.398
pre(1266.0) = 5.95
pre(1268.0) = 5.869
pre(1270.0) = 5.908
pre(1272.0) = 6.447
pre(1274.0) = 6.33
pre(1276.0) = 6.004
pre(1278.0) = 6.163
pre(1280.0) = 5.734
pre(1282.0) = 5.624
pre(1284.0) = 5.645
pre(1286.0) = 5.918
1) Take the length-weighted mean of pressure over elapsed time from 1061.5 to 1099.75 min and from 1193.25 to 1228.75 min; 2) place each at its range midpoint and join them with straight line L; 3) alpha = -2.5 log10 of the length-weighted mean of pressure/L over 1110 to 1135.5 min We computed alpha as 0.05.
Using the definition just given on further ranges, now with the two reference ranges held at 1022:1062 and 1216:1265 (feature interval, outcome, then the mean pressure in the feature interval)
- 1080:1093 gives 0.06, 7.18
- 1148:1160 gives 0.06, 6.79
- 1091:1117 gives 0.07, 7.01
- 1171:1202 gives 0.01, 6.91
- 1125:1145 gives 0.01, 7.21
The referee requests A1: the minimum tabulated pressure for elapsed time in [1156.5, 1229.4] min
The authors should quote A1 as 6.092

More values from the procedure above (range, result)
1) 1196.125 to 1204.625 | 6.781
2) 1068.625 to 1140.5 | 6.594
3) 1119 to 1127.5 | 6.763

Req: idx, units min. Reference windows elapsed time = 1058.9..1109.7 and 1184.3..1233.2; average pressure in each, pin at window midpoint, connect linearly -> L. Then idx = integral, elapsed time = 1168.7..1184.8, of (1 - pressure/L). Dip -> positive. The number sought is 0.7 min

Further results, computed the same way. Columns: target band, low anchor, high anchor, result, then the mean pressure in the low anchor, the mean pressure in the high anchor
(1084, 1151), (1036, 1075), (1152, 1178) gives 3.5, 8.13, 6.96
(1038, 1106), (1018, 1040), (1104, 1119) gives -2.9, 7.65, 7.08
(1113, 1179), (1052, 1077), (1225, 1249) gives 4.0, 8.22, 6.67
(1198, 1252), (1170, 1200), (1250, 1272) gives -3.3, 6.91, 6.02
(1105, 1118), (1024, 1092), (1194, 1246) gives 0.8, 7.83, 6.94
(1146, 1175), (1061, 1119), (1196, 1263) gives 0.3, 7.39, 6.7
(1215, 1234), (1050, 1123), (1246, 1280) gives -2.7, 7.48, 6.05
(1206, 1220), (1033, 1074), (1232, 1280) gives -1.1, 8.15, 6.21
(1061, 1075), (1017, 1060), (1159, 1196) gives -1.1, 7.85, 6.97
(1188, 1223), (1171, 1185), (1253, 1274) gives -2.4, 6.83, 6.11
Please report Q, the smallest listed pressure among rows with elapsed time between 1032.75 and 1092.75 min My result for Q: 6.896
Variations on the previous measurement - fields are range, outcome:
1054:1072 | 7.516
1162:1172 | 6.952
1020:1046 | 7.078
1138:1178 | 6.239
